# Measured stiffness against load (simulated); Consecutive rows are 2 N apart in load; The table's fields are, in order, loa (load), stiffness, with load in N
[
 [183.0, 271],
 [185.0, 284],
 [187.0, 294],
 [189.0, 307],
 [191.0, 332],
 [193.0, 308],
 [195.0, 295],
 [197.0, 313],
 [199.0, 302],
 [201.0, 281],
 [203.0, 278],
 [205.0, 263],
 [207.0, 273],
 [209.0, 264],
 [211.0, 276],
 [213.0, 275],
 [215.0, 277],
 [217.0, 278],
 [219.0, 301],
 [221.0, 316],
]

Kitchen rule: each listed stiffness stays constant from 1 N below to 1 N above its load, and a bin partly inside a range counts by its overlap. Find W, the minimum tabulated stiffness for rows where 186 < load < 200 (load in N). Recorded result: 294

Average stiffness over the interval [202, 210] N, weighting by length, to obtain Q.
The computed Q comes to 270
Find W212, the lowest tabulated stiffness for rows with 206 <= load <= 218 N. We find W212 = 264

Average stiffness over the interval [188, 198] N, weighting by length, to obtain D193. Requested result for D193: 311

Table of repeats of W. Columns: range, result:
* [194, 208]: 263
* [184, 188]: 284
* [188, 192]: 307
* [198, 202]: 281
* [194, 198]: 295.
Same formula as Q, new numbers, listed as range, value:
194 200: 303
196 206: 287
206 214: 272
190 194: 320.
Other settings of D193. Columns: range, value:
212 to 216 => 276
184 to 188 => 289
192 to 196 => 302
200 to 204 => 280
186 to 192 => 311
